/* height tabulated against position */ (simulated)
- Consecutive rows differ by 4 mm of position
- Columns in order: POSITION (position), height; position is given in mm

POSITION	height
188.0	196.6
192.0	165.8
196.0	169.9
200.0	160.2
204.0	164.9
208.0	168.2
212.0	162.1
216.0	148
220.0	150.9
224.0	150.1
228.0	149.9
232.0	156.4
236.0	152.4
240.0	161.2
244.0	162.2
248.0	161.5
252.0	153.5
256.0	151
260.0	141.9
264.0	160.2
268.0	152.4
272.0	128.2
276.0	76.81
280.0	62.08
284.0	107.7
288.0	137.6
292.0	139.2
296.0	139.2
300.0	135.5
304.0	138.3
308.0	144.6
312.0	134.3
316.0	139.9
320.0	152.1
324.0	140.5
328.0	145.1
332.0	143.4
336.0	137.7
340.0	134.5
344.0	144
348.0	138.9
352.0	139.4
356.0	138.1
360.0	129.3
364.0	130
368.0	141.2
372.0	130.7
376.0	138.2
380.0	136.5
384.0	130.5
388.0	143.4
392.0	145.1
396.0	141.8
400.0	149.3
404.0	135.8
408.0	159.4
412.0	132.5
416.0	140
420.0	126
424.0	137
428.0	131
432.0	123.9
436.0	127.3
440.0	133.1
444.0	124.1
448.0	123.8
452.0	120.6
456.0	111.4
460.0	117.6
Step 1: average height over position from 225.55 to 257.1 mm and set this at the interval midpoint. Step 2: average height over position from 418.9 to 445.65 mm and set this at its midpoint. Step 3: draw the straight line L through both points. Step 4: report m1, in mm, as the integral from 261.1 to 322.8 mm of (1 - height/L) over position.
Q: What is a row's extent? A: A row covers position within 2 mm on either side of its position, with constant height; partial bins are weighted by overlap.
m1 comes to 7.7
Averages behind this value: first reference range 156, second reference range 129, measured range 130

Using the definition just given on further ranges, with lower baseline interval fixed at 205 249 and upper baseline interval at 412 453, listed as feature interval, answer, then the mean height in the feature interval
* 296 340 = 1.1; 141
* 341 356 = 0.0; 140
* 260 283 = 5.0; 118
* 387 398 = -0.7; 143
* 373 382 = 0.0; 137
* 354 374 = 0.6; 134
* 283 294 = 1.4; 130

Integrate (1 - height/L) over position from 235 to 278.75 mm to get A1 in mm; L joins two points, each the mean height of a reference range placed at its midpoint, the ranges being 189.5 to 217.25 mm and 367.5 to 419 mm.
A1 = 3.7 mm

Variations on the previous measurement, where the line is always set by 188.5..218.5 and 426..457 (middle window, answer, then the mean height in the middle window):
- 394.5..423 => -2.2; 141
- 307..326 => 0.4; 142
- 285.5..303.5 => 1.5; 137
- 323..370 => 0.7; 138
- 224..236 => 0.5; 153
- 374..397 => -0.9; 139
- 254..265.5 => 0.3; 151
